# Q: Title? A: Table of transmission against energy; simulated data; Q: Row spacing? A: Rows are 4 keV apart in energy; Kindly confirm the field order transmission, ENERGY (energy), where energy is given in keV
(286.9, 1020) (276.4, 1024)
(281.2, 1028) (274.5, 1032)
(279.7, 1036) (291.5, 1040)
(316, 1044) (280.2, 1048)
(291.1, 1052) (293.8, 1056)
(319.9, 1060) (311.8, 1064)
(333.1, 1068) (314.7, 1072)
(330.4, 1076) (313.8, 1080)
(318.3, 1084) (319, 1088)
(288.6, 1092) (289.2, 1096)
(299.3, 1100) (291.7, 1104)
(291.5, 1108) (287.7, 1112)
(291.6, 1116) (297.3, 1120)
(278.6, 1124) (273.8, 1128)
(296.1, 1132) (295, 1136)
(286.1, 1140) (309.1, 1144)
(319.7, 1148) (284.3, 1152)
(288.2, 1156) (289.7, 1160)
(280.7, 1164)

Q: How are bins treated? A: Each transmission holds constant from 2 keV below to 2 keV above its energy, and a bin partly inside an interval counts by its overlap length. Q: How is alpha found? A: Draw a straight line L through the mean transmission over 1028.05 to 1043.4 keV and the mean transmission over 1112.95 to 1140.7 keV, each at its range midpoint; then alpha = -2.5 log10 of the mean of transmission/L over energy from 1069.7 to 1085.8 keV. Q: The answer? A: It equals -0.12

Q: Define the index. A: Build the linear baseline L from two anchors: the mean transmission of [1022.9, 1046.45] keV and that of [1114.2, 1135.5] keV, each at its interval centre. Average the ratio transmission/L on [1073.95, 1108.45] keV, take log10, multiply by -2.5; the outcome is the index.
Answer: -0.065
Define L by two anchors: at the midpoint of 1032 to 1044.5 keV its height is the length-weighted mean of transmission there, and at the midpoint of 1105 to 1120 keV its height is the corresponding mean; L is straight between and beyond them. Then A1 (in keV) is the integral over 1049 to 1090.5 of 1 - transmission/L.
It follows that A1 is -3.3 keV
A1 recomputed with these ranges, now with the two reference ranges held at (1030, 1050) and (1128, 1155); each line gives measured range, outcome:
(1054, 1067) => -0.9 keV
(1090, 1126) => 0.4 keV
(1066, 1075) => -1.0 keV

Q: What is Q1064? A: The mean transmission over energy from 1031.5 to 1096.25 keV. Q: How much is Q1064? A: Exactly 305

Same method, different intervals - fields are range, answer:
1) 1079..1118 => 299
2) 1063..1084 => 321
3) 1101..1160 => 292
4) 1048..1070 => 307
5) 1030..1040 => 280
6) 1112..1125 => 290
